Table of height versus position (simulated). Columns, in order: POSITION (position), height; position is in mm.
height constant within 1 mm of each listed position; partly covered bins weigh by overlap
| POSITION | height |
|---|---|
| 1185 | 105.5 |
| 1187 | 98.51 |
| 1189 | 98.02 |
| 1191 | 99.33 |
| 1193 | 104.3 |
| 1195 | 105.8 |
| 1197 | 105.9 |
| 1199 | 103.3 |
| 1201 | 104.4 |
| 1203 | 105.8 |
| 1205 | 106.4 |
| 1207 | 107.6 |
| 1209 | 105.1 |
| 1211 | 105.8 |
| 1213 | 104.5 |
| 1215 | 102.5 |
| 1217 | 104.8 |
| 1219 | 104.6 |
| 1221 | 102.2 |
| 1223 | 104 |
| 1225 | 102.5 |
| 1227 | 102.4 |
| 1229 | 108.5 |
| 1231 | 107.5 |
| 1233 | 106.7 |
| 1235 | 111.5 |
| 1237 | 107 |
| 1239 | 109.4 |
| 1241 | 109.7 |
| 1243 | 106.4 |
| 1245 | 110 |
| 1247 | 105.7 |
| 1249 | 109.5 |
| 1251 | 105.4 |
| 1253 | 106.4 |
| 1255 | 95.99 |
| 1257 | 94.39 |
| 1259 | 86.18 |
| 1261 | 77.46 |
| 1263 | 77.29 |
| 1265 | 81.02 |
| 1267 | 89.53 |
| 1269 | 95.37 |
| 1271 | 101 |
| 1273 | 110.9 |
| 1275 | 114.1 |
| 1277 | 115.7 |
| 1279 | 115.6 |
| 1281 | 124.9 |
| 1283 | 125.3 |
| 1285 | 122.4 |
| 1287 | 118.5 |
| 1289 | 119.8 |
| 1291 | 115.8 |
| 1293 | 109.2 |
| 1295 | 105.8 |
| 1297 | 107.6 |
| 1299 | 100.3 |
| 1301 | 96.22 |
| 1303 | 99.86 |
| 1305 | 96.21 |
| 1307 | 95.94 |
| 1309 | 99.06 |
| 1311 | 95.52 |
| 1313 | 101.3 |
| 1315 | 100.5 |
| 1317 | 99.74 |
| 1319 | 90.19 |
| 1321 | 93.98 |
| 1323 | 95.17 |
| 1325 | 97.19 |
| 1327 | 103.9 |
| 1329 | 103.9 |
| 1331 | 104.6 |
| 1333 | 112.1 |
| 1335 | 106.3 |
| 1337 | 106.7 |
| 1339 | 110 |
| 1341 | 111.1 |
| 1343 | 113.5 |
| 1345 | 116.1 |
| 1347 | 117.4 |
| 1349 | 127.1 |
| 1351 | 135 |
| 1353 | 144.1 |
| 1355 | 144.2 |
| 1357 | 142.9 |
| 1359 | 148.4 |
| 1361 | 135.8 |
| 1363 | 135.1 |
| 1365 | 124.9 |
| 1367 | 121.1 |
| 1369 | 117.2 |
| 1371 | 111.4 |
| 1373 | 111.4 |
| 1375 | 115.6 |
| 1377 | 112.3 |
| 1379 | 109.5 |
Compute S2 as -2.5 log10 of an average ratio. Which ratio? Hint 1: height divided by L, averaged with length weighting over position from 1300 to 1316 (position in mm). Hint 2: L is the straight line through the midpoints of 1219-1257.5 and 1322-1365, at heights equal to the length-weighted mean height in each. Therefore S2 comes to 0.17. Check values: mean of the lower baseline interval 106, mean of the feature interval 98.1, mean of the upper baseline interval 120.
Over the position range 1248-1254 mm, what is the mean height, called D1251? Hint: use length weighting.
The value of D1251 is 107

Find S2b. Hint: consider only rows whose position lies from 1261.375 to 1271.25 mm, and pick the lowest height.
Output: 77.29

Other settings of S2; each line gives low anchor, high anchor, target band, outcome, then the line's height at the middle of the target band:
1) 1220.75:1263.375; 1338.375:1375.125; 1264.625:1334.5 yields 0.091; 114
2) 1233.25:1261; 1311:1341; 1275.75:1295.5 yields -0.146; 103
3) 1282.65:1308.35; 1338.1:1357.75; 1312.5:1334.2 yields 0.174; 118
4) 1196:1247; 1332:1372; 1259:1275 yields 0.222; 112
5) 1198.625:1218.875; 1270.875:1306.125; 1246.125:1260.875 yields 0.099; 109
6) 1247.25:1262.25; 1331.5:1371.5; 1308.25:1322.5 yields 0.172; 114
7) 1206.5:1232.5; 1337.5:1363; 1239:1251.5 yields 0.014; 109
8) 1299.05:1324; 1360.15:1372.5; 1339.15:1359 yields -0.113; 115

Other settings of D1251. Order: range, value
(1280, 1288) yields 123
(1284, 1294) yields 117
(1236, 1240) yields 108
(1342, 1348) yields 116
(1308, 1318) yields 99.2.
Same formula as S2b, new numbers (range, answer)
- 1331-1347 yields 104.6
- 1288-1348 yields 90.19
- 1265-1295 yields 81.02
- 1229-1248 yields 105.7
